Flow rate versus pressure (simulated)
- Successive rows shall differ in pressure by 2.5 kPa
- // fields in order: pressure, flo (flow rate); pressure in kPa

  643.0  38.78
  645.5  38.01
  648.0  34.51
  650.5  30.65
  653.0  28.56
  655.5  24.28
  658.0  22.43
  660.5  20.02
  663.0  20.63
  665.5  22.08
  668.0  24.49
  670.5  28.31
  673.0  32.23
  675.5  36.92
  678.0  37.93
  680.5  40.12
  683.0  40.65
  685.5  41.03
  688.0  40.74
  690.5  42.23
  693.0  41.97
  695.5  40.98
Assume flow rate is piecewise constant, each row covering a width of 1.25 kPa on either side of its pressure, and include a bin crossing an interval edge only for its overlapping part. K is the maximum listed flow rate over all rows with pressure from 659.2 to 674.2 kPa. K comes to 32.23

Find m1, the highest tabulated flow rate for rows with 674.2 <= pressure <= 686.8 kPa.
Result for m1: 41.03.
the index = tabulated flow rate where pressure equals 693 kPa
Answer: 41.97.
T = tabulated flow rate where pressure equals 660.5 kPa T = 20.02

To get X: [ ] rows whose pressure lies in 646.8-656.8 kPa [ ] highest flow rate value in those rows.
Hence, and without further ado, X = 34.51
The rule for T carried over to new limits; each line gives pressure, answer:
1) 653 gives 28.56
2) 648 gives 34.51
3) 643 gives 38.78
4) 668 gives 24.49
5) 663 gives 20.63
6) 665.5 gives 22.08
